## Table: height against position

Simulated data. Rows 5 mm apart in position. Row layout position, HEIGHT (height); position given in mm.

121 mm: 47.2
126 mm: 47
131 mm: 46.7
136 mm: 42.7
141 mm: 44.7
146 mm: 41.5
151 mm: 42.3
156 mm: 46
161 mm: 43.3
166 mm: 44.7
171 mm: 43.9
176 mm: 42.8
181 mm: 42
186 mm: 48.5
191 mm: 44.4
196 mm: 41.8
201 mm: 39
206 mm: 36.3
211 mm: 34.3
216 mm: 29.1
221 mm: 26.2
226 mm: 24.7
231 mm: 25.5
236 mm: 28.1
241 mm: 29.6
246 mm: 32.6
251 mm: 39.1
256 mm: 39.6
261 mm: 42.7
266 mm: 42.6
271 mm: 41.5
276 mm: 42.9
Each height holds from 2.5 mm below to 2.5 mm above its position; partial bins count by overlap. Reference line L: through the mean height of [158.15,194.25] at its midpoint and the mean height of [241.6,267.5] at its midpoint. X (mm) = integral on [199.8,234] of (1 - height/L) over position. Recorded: 9.1 mm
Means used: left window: 44.2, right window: 38.5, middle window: 30.4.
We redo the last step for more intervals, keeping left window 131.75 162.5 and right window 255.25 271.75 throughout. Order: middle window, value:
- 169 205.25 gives 0.1 mm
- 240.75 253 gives 2.3 mm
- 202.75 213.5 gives 1.8 mm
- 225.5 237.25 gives 4.5 mm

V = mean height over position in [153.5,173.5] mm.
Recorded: 44.5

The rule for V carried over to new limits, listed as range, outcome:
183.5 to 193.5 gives 46.5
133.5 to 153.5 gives 42.8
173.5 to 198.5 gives 43.9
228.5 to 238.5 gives 26.8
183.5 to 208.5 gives 42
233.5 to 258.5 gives 33.8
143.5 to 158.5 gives 43.3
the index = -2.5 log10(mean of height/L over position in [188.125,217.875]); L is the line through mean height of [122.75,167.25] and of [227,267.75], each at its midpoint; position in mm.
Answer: 0.03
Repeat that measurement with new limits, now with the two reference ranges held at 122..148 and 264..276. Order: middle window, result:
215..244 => 0.50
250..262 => 0.06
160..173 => 0.00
